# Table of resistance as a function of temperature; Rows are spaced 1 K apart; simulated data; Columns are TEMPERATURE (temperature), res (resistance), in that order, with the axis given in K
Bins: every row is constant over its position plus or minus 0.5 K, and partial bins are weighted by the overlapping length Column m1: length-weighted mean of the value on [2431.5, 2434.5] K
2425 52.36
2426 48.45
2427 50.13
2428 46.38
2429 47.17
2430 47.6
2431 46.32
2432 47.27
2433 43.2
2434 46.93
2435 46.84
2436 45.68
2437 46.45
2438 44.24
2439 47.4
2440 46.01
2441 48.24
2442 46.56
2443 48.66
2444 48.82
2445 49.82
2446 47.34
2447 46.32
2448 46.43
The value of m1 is 45.8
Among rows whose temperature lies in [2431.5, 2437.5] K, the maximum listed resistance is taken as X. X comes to 47.27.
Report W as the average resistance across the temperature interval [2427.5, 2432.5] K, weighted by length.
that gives 46.9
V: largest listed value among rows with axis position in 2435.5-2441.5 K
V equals 48.24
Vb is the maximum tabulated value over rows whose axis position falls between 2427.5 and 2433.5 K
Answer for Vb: 47.6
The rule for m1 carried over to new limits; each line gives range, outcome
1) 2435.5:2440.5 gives 46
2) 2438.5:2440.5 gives 46.7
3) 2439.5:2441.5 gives 47.1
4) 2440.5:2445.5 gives 48.4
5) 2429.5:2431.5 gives 47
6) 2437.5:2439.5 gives 45.8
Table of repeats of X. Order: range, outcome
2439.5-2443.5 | 48.66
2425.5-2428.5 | 50.13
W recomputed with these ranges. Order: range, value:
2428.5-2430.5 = 47.4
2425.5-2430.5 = 47.9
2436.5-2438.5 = 45.3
